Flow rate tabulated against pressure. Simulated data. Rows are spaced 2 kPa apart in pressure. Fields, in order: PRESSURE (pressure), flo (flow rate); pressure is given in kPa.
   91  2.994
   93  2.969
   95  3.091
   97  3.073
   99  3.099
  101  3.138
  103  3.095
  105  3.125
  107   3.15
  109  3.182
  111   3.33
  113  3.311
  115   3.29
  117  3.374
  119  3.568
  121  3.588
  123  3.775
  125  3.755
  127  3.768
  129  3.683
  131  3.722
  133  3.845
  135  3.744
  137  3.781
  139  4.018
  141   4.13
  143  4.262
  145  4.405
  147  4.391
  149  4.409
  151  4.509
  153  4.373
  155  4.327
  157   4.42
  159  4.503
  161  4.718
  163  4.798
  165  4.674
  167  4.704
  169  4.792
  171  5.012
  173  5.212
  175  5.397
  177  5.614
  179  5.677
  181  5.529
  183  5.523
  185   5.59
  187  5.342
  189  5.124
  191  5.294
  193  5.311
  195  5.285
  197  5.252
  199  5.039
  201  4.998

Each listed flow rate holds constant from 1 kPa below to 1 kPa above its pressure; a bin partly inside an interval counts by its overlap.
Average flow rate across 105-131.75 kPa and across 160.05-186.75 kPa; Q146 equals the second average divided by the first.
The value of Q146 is 1.49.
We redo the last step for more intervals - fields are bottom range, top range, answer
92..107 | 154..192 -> 1.64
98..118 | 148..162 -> 1.39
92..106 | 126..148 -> 1.29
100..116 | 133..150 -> 1.29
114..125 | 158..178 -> 1.40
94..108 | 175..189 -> 1.77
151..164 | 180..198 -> 1.19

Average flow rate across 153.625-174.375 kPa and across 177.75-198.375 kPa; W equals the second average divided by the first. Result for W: 1.1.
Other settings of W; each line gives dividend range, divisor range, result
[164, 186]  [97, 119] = 1.63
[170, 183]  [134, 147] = 1.33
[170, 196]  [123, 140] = 1.42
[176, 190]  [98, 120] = 1.69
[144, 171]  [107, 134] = 1.29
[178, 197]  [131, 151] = 1.31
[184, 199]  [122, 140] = 1.40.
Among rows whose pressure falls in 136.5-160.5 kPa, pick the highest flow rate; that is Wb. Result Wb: 4.509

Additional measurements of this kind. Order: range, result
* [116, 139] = 4.018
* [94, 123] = 3.775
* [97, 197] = 5.677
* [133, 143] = 4.262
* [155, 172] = 5.012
